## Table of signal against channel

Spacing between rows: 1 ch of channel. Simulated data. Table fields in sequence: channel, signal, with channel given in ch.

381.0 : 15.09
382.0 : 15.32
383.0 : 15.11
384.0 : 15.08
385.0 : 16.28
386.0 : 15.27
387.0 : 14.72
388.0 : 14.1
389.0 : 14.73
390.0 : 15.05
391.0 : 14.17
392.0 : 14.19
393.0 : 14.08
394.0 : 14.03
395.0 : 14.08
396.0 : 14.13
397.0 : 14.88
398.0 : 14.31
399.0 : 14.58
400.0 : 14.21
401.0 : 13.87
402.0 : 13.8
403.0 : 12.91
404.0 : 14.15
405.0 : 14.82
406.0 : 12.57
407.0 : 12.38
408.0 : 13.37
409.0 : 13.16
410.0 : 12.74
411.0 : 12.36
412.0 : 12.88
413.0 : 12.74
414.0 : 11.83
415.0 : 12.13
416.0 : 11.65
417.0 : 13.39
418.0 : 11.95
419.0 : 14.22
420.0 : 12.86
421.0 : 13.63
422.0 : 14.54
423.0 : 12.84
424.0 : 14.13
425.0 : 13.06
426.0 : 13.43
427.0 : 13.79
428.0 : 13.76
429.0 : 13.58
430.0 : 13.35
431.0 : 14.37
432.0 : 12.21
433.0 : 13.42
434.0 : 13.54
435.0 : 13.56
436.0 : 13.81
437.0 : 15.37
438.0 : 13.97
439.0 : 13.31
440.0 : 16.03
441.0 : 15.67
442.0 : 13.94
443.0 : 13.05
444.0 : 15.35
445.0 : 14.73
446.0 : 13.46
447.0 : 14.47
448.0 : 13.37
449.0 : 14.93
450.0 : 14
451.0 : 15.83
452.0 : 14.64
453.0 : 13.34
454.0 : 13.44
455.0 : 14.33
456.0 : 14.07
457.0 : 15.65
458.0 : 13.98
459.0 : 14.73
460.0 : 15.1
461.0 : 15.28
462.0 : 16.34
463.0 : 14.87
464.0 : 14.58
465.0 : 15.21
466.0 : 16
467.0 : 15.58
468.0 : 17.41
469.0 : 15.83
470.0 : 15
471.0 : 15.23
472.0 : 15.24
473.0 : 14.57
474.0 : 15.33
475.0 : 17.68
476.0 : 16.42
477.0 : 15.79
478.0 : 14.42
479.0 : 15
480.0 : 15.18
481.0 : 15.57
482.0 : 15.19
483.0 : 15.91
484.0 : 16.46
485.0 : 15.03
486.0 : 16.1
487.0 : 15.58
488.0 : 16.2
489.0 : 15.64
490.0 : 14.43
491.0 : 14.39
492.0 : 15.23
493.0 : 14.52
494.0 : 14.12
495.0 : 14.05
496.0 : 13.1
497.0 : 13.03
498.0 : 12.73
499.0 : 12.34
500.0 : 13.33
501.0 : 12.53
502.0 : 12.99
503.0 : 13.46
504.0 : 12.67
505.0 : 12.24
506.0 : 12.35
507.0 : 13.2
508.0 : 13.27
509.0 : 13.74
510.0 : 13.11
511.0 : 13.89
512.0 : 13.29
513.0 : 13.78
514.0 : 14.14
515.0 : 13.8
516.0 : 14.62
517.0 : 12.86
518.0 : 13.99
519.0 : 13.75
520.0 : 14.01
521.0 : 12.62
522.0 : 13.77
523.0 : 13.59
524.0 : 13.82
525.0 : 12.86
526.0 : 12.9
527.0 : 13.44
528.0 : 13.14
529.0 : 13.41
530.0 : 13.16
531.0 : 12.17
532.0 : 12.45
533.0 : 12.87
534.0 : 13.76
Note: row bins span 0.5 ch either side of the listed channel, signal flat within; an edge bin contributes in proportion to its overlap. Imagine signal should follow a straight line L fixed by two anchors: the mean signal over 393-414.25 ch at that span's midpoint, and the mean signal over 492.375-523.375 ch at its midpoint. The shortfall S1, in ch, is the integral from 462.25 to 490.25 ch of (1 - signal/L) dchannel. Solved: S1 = -4.4 ch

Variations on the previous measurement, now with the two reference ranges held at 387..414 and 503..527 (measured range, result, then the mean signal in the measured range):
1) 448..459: -0.64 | 14.4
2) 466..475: -1.41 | 15.7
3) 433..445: -0.58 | 14.3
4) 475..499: -2.61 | 15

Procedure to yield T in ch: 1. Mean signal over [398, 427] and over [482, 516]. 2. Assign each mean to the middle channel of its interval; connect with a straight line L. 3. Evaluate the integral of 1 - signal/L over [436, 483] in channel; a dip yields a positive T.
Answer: -4.52 ch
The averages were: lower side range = 13.2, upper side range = 14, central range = 15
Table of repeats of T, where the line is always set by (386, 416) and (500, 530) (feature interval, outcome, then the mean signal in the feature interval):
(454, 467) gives -1.41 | 15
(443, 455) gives -0.65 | 14.3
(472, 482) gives -1.53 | 15.5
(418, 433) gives 0.12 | 13.5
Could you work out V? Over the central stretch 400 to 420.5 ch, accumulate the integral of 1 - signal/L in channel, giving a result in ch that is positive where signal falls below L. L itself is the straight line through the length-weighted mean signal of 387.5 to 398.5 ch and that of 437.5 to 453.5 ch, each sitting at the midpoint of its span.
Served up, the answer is 1.9 ch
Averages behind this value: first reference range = 14.3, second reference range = 14.4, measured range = 13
